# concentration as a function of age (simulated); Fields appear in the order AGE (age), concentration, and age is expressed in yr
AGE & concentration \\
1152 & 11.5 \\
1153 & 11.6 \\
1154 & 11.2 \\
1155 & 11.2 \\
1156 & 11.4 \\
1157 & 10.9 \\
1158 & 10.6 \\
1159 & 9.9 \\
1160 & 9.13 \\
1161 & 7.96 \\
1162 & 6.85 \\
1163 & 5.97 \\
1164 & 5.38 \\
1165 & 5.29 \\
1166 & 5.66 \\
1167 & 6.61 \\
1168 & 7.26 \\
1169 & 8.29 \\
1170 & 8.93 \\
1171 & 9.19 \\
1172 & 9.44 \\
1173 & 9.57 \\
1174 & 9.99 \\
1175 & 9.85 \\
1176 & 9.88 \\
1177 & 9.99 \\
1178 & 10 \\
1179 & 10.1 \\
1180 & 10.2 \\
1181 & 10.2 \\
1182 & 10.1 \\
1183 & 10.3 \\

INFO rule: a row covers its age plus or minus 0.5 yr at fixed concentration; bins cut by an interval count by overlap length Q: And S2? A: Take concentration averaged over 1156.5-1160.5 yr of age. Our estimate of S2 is 10.1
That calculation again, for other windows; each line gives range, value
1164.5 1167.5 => 5.85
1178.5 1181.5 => 10.2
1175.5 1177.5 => 9.94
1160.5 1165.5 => 6.29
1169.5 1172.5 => 9.19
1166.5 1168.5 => 6.94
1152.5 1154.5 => 11.4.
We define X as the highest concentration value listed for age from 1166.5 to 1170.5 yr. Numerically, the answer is 8.93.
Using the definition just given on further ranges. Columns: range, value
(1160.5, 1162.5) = 7.96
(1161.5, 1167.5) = 6.85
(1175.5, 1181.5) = 10.2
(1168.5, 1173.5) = 9.57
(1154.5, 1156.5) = 11.4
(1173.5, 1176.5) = 9.99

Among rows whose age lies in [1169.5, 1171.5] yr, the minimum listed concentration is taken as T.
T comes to 8.93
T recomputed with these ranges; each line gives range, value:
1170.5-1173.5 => 9.19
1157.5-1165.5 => 5.29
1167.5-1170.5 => 7.26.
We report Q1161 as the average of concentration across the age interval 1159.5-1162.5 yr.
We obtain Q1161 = 7.98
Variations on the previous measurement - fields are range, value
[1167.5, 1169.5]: 7.77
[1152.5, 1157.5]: 11.3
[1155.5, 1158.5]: 11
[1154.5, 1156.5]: 11.3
